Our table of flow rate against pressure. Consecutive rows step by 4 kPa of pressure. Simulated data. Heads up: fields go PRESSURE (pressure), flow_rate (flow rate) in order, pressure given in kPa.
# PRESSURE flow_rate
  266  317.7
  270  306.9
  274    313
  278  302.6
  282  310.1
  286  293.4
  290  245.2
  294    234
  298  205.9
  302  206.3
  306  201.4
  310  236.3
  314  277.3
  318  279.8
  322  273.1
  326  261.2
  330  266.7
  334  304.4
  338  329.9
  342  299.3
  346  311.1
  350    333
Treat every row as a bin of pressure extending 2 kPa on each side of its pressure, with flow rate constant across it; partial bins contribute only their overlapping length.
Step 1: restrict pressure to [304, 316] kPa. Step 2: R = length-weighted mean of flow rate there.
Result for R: 238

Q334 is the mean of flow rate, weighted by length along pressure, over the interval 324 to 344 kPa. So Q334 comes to 292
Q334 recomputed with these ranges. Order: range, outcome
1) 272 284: 309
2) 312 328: 273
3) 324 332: 264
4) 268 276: 310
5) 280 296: 271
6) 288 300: 228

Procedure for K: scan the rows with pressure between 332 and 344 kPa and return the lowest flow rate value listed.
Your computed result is 299.3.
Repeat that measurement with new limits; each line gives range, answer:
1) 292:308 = 201.4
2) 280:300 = 205.9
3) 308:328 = 236.3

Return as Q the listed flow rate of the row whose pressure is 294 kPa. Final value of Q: 234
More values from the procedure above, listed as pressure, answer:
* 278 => 302.6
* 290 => 245.2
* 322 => 273.1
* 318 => 279.8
